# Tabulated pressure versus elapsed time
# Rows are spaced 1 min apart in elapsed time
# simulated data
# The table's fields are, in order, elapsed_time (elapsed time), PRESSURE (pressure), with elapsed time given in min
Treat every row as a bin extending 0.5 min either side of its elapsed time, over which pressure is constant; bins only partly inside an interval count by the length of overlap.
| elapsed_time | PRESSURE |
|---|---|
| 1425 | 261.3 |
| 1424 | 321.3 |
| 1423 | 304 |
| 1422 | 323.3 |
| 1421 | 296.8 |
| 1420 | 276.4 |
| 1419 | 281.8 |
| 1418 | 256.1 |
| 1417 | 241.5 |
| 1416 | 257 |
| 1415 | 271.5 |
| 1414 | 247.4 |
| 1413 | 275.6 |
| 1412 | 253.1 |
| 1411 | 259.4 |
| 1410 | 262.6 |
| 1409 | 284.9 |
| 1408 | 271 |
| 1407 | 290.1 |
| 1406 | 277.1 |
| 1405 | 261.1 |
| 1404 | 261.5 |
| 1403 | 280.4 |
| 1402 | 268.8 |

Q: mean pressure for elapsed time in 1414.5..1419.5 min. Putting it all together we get 262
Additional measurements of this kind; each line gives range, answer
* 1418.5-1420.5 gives 279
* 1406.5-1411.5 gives 274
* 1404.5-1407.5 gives 276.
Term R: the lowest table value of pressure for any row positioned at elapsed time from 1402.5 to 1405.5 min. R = 261.1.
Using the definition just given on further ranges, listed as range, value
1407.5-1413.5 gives 253.1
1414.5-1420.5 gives 241.5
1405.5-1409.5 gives 271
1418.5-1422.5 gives 276.4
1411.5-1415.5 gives 247.4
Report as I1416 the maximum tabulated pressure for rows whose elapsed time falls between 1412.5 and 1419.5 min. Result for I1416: 281.8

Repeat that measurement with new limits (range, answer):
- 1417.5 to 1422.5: 323.3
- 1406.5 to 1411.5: 290.1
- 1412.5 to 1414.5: 275.6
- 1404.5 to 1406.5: 277.1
